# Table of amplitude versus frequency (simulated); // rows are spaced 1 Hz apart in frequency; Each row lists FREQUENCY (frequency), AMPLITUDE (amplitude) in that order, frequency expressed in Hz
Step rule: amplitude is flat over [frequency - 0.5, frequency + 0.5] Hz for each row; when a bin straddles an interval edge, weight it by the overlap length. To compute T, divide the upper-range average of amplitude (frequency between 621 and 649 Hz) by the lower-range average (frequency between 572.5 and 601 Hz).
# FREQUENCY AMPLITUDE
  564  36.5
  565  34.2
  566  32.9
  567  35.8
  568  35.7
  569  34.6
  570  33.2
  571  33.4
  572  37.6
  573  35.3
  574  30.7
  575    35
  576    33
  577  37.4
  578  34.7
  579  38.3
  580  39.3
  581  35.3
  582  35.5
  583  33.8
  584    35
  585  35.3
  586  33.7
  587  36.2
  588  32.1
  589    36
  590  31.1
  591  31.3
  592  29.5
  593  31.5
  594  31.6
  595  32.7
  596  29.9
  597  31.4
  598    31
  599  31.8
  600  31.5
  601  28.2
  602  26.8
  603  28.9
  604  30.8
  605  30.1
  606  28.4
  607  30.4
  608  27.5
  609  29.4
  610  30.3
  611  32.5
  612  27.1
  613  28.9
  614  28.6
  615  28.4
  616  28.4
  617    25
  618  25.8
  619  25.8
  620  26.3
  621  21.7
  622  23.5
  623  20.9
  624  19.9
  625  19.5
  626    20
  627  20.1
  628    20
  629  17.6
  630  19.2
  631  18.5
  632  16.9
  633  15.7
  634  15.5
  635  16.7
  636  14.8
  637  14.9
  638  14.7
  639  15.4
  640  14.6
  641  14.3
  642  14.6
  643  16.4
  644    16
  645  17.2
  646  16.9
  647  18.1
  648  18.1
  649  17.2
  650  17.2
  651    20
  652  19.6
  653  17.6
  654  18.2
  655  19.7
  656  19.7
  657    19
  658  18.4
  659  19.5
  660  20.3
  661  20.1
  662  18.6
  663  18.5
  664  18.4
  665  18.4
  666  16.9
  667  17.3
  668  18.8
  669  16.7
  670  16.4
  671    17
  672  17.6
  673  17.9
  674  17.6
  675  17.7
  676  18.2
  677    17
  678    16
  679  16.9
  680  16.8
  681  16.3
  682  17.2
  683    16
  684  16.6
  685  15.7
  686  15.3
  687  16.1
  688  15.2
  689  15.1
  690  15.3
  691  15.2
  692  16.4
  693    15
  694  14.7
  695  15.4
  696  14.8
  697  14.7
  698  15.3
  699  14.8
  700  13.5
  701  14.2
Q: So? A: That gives 0.52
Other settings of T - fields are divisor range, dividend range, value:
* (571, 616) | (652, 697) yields 0.53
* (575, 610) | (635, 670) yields 0.54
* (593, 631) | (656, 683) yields 0.67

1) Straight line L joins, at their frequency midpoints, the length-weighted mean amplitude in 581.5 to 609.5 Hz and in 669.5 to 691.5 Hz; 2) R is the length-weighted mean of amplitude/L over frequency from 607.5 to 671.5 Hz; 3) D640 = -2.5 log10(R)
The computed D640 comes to 0.19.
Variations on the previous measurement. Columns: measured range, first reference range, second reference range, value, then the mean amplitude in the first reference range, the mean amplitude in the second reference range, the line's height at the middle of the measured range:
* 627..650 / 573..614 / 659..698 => 0.40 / 32.1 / 16.8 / 24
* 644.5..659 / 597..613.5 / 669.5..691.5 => 0.17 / 29.7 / 16.5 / 21.5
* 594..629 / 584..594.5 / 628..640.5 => -0.10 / 32.9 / 16.4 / 24.7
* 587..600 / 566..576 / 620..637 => -0.13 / 34.4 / 18.9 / 28.3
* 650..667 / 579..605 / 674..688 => 0.10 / 32.5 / 16.6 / 20.6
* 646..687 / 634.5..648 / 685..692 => -0.14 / 15.8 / 15.5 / 15.6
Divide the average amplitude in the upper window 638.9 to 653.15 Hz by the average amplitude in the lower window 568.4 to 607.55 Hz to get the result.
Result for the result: 0.51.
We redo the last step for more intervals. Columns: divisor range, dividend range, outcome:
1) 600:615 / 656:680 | 0.62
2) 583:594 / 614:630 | 0.69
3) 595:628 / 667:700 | 0.60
